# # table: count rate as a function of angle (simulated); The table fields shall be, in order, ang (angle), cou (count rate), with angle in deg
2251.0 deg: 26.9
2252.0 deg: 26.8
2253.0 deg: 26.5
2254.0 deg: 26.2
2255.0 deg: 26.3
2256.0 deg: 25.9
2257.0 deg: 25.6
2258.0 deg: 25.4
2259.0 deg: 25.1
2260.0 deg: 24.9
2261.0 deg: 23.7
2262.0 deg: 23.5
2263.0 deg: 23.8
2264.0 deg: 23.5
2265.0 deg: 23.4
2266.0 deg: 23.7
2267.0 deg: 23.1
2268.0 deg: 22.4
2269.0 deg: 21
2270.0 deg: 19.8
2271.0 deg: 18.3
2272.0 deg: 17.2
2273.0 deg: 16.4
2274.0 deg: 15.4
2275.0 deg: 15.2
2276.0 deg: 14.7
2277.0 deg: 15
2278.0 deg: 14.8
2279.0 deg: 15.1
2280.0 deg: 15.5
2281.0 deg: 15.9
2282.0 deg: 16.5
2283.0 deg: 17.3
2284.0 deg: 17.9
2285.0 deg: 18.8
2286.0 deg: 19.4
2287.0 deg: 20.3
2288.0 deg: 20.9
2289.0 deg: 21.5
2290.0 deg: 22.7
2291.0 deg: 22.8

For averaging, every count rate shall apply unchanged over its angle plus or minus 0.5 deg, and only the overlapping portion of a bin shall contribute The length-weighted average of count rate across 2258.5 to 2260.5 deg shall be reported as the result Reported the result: 25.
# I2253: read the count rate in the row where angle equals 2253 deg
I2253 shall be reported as 26.5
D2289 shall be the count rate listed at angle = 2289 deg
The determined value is 21.5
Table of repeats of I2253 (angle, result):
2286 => 19.4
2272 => 17.2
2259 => 25.1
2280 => 15.5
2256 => 25.9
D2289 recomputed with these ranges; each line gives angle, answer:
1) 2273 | 16.4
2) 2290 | 22.7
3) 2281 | 15.9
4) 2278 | 14.8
